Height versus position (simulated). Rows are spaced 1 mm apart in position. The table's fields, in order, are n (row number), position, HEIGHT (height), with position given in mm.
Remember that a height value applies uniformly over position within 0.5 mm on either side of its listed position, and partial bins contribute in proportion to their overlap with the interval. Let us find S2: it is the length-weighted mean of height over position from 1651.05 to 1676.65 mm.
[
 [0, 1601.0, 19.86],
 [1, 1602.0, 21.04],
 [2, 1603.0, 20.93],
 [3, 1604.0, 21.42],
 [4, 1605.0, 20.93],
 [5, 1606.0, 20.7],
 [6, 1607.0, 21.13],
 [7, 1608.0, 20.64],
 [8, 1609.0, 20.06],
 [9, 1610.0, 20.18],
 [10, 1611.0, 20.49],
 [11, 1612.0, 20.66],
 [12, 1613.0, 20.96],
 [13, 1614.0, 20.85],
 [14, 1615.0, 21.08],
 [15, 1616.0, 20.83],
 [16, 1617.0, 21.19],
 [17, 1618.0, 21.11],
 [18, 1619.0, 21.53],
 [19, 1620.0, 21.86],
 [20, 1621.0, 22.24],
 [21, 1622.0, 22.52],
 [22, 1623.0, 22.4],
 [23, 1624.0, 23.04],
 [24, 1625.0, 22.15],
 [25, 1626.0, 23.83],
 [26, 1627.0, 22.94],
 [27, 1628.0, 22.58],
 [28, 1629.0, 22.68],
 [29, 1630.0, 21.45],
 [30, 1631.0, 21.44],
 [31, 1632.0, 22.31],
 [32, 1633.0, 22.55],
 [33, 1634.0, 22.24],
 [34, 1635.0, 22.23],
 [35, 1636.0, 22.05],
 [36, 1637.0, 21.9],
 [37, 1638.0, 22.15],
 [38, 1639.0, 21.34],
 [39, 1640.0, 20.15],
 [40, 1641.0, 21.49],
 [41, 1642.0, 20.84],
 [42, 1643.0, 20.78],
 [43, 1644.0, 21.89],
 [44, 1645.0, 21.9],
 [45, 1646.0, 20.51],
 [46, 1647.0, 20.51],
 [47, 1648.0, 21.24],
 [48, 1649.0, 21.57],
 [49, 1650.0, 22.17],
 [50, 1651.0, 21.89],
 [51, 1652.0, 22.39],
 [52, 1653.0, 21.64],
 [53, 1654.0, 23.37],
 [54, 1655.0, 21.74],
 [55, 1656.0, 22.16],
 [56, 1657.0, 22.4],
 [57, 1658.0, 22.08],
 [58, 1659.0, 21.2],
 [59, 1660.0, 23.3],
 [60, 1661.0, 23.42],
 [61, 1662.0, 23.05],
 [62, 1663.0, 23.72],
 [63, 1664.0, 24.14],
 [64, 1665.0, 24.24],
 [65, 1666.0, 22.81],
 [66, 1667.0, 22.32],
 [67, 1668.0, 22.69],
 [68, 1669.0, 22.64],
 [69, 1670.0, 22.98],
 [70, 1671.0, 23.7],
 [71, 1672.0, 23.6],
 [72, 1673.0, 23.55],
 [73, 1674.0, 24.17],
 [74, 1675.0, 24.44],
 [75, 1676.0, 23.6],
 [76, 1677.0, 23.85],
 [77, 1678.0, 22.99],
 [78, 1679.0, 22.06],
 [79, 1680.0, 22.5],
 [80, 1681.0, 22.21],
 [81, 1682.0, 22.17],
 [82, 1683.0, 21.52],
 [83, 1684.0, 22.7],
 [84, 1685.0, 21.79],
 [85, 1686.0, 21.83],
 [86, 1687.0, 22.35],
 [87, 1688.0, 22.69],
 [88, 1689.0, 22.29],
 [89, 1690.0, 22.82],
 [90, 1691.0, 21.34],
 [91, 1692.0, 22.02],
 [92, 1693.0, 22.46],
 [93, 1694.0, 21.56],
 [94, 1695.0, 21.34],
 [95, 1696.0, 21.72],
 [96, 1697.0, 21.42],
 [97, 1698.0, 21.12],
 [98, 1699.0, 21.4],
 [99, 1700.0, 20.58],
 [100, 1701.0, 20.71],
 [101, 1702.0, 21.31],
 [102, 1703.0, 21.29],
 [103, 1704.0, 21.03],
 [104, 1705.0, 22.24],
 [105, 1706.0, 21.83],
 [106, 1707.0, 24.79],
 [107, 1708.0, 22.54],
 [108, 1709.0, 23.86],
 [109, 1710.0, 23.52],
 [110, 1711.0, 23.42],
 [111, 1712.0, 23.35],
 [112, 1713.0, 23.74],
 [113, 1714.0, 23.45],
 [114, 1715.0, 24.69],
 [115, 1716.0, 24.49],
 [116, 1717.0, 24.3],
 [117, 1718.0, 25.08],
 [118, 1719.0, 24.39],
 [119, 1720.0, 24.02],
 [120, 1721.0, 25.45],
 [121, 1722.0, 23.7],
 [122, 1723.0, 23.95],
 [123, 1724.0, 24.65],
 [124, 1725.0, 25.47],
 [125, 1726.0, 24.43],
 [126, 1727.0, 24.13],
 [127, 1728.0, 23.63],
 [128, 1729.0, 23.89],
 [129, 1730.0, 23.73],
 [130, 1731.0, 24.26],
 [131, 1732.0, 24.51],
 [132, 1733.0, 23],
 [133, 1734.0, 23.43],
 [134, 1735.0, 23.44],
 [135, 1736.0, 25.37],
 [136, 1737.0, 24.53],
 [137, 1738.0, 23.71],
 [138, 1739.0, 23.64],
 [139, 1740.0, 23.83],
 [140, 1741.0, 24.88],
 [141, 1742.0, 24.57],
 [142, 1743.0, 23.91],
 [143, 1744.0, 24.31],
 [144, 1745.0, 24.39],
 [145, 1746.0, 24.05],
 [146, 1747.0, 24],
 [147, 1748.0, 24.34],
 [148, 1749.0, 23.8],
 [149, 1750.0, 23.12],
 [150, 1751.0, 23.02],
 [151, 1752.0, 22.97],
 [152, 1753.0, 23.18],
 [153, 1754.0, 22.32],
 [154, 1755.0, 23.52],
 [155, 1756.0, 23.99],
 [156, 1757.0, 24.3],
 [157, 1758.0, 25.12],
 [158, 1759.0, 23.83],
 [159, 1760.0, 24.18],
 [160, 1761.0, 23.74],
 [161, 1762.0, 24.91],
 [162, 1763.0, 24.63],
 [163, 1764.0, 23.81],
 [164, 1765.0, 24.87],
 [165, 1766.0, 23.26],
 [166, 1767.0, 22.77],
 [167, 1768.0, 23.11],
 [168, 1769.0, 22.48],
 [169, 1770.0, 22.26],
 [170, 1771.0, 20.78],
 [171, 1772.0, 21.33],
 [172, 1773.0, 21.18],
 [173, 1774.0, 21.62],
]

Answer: 23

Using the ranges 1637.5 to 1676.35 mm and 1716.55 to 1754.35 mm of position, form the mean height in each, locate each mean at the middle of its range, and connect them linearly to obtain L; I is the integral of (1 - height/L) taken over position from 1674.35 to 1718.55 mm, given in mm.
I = 1.27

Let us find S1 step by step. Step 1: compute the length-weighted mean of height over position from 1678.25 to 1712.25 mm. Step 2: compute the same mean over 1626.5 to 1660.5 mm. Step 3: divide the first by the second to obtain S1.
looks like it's 1.01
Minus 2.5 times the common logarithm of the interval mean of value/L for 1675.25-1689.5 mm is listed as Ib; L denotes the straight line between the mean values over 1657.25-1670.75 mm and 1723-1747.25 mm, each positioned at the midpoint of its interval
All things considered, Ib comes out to 0.04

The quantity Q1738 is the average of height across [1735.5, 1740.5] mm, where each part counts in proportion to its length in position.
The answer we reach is 24.2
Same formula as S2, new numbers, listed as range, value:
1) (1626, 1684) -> 22.4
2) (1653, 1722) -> 22.8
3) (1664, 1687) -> 22.9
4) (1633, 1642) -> 21.7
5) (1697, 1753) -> 23.6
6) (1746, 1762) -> 23.7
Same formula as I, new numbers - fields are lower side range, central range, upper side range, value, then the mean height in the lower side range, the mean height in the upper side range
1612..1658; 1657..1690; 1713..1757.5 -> -0.3 mm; 21.8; 24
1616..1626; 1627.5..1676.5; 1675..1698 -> -0.5 mm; 22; 22.3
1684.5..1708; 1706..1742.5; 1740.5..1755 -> -1.9 mm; 21.8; 23.8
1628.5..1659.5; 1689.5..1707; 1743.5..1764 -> 0.9 mm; 21.8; 23.9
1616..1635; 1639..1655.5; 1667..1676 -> 0.9 mm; 22.2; 23.4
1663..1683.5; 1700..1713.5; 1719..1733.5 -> 0.7 mm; 23.1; 24.2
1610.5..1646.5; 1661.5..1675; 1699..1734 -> -0.5 mm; 21.7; 23.5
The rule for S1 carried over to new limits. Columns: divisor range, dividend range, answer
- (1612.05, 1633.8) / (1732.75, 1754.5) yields 1.08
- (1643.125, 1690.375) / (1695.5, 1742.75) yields 1.04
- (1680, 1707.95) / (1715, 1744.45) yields 1.11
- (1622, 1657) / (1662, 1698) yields 1.03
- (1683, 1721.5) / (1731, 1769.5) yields 1.05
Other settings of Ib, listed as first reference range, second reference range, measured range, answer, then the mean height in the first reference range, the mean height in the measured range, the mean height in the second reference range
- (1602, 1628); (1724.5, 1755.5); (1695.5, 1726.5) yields 0.009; 21.4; 23.2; 23.9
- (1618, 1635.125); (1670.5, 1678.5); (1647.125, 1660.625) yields 0.051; 22.3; 22.1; 23.7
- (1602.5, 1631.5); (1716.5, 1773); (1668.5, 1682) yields -0.030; 21.5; 23.2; 23.8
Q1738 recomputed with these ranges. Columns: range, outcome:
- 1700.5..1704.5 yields 21.1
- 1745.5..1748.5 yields 24.1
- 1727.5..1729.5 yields 23.8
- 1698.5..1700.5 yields 21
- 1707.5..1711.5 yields 23.3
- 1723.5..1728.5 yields 24.5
